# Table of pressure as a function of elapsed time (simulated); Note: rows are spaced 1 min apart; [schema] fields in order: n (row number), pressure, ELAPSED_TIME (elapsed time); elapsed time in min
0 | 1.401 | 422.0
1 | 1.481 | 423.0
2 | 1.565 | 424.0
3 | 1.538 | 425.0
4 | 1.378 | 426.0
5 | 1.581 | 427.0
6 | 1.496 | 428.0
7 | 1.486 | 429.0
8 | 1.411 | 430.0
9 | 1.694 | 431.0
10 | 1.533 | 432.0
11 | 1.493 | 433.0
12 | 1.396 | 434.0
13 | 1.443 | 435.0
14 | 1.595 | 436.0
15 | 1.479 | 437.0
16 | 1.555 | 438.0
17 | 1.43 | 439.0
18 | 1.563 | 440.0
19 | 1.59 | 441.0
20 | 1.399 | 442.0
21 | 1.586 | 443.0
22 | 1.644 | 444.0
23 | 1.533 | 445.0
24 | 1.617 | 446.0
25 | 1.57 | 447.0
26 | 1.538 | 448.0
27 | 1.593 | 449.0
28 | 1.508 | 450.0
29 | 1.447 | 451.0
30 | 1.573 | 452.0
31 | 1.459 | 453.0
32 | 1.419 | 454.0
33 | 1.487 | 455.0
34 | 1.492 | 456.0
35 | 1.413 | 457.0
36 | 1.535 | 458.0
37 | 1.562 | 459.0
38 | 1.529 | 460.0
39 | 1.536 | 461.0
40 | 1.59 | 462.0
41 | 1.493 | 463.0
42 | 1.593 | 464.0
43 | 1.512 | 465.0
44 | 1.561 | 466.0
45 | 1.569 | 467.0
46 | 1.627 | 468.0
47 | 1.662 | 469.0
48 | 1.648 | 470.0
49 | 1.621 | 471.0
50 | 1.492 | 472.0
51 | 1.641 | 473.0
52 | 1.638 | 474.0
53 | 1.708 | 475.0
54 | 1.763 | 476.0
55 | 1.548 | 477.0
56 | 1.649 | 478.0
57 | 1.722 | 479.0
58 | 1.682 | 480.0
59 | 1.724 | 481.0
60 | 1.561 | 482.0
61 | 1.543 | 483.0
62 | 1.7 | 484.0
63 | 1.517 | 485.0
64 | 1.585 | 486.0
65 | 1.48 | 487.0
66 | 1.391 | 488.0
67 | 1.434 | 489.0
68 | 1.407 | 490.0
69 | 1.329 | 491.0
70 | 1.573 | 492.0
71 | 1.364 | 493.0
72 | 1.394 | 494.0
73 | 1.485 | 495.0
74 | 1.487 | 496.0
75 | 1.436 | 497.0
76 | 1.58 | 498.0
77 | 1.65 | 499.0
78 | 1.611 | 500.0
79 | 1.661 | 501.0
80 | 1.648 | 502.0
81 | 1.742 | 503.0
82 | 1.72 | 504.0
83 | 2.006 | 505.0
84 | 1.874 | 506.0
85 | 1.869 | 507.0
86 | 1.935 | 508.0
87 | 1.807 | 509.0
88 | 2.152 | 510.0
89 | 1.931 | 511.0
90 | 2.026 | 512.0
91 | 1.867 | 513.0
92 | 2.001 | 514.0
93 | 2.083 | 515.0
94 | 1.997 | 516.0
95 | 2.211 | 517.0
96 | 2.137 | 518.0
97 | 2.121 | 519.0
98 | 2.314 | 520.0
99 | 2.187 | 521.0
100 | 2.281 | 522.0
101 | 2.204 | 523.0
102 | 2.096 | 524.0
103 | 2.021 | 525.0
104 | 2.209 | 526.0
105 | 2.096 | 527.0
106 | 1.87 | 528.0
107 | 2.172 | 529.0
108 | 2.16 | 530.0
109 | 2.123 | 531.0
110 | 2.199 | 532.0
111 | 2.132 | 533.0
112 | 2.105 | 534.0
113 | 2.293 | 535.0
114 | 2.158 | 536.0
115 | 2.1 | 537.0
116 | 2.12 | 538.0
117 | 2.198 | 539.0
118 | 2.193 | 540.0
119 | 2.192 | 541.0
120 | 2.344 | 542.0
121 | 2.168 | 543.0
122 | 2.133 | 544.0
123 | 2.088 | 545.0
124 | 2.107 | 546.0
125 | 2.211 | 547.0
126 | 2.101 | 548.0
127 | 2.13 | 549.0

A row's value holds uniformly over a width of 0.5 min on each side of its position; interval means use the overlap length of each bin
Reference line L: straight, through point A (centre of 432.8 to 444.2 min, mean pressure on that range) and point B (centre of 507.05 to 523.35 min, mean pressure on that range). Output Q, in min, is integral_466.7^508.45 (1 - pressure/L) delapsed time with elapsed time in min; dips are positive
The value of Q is 5.7 min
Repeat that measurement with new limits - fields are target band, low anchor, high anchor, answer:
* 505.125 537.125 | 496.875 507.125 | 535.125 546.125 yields -2.4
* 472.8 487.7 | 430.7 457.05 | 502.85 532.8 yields 1.3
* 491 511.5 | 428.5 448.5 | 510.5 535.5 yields 2.9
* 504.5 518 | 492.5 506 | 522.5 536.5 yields -1.3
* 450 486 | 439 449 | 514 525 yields 3.4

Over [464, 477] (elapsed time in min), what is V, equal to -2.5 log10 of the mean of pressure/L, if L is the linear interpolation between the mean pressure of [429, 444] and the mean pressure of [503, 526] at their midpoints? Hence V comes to 0.08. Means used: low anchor 1.52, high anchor 2.04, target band 1.62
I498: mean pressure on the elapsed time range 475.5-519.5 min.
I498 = 1.71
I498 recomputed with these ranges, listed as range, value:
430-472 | 1.54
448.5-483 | 1.57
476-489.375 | 1.59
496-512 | 1.77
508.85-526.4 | 2.1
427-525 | 1.66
